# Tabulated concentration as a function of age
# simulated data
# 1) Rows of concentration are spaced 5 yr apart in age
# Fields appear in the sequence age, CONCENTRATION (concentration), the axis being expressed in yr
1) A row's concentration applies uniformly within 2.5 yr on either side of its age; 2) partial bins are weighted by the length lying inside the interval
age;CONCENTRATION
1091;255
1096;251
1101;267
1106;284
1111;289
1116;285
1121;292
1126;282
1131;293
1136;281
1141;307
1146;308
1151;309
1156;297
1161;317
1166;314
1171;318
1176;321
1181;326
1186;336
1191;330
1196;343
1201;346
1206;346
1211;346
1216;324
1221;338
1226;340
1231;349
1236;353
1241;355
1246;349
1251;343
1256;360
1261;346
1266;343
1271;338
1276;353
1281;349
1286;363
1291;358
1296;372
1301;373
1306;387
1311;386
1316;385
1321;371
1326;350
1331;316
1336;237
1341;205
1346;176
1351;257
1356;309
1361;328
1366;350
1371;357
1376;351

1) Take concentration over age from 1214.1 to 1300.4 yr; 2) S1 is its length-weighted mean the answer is 350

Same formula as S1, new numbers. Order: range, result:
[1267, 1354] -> 328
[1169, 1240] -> 337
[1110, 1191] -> 306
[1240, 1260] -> 351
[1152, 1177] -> 313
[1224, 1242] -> 349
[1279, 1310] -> 368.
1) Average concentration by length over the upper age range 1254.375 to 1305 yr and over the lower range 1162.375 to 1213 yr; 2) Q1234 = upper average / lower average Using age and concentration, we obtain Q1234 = 1.1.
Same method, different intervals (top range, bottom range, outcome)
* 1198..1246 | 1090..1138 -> 1.24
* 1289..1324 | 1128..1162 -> 1.25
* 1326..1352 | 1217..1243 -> 0.72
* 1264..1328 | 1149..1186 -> 1.15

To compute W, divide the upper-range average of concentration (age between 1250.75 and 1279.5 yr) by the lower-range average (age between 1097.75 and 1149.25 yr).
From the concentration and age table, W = 1.20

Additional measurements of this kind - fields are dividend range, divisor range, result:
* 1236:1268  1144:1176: 1.12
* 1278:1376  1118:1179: 1.08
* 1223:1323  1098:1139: 1.26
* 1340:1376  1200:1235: 0.85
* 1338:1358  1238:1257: 0.67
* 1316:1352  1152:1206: 0.87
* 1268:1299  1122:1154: 1.20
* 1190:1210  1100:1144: 1.19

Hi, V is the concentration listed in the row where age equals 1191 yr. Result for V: 330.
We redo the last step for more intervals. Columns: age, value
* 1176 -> 321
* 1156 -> 297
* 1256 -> 360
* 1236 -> 353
